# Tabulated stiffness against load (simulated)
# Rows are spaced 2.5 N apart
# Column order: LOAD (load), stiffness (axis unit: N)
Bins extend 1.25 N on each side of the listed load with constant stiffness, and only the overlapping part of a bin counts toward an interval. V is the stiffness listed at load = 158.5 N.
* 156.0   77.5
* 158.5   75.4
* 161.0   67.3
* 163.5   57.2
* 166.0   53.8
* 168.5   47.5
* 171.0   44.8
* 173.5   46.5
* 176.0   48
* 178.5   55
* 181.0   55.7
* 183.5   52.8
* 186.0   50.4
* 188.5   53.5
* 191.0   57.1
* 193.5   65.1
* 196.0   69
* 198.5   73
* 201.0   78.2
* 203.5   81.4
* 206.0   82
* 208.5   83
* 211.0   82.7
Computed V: 75.4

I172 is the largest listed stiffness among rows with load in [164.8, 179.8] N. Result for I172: 55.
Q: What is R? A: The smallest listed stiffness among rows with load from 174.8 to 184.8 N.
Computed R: 48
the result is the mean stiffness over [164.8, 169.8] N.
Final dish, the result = 50.6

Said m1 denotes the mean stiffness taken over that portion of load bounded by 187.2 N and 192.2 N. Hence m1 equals 55.2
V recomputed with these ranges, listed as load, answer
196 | 69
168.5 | 47.5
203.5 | 81.4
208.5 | 83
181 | 55.7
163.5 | 57.2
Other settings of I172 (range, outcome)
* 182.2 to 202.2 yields 78.2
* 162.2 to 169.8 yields 57.2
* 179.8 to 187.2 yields 55.7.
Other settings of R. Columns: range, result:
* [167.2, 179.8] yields 44.8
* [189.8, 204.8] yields 57.1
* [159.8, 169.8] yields 47.5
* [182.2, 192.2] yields 50.4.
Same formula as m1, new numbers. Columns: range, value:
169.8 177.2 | 46.4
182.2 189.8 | 52.3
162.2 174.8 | 50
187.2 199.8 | 63.5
